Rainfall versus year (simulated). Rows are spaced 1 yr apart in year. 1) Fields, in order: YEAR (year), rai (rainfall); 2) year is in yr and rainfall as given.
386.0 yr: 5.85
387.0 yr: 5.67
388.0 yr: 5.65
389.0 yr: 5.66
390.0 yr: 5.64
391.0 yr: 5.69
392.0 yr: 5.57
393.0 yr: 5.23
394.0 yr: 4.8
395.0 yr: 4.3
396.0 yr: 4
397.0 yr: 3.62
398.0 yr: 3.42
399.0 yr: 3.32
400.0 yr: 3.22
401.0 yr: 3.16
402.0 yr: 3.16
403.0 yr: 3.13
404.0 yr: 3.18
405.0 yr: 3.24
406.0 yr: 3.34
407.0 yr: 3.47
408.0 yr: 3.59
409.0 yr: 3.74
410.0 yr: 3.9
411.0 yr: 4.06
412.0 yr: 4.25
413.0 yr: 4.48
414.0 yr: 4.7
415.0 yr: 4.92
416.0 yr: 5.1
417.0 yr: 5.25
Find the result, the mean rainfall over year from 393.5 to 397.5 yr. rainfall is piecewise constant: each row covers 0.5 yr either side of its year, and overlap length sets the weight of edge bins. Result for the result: 4.18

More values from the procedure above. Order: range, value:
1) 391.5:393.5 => 5.4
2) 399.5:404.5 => 3.17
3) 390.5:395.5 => 5.12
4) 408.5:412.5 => 3.99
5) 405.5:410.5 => 3.61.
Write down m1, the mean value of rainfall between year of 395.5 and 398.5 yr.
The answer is 3.68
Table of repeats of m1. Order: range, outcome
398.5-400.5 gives 3.27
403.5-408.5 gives 3.36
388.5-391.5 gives 5.66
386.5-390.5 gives 5.66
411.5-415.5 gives 4.59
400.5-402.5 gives 3.16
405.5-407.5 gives 3.41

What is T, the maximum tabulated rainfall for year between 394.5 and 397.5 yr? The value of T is 4.3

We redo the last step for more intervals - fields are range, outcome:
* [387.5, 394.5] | 5.69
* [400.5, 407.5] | 3.47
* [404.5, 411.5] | 4.06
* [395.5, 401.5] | 4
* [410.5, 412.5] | 4.25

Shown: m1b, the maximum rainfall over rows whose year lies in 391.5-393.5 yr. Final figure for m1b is 5.57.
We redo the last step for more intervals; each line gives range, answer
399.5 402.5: 3.22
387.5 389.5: 5.66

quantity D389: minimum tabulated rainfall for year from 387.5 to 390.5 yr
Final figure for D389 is 5.64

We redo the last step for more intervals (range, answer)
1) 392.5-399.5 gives 3.32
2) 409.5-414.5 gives 3.9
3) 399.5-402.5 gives 3.16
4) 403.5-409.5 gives 3.18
